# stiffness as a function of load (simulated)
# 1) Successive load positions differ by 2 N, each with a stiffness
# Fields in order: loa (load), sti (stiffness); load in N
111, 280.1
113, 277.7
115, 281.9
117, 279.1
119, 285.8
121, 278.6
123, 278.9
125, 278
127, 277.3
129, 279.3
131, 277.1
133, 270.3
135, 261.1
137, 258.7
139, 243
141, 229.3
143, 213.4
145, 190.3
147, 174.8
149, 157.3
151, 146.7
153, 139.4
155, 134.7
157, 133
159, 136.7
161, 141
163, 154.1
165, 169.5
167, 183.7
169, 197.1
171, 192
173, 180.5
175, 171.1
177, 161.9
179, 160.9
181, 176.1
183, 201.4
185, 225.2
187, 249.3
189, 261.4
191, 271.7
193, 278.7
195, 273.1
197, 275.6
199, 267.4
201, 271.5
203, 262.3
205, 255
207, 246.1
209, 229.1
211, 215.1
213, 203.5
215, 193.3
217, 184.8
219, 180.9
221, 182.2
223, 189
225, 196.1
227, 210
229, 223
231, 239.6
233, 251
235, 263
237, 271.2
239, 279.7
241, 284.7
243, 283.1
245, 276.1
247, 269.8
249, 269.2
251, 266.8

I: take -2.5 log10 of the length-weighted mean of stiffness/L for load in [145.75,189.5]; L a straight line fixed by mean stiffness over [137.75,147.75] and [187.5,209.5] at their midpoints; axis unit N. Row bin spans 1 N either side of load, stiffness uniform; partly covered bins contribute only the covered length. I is 0.331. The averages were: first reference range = 212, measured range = 174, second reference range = 263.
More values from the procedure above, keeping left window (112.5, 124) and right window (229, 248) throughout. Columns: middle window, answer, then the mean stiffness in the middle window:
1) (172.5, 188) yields 0.39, 191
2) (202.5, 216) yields 0.18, 228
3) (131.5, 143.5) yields 0.12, 249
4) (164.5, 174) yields 0.43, 185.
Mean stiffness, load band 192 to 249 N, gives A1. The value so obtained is 242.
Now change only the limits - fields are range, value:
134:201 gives 201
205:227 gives 205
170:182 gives 174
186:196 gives 267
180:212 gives 247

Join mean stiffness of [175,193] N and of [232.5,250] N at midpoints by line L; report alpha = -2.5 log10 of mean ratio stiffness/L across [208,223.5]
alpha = 0.240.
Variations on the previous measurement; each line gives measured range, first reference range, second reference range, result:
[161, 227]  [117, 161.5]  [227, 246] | 0.142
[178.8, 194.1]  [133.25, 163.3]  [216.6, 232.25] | -0.199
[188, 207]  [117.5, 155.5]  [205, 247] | -0.155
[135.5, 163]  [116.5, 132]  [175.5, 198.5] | 0.418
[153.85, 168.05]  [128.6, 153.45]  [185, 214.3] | 0.464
